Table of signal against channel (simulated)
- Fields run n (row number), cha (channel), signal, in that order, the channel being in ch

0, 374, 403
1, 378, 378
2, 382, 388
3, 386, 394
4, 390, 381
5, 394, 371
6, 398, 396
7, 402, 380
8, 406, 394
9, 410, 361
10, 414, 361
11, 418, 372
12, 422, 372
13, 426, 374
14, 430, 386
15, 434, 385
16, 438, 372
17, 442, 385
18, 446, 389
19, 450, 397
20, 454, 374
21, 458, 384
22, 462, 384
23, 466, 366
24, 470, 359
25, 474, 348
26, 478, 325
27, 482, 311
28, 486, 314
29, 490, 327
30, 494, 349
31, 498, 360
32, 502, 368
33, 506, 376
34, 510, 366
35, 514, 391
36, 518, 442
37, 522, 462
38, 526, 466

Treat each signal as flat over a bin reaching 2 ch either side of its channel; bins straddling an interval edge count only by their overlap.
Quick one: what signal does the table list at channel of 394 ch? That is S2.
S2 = 371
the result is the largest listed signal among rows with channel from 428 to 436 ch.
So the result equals 386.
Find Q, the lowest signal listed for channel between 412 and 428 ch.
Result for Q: 361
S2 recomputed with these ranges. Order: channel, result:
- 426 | 374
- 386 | 394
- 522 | 462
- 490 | 327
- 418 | 372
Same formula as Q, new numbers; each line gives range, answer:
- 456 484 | 311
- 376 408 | 371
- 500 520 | 366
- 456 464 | 384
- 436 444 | 372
